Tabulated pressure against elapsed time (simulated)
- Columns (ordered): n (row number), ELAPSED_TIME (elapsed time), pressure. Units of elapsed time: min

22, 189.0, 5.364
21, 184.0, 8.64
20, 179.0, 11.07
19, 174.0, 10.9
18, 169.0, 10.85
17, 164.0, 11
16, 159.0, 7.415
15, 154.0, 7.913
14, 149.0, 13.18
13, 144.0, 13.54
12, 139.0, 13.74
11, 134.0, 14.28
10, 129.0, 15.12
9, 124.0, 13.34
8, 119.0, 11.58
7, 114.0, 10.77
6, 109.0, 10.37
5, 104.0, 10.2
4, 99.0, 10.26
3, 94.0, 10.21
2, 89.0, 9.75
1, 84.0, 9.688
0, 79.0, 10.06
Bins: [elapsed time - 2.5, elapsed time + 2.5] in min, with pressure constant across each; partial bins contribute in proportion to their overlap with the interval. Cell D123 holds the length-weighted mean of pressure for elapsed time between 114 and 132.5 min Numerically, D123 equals 13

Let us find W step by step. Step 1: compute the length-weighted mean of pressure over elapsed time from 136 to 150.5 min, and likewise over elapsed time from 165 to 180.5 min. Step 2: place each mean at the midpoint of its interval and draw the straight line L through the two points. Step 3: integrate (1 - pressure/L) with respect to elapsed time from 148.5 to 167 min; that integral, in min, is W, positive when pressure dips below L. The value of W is 4.1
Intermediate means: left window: 13.5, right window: 10.9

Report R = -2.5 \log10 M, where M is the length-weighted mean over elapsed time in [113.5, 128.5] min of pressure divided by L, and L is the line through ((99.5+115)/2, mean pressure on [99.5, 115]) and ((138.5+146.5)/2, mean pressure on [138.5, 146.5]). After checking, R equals -0.07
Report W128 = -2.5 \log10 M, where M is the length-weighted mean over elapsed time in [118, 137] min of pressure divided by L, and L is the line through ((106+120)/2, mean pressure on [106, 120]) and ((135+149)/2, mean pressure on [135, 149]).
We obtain -0.13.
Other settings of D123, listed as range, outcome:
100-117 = 10.5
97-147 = 12.3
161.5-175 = 10.9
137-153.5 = 12.8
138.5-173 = 10.9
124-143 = 14.2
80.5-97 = 9.9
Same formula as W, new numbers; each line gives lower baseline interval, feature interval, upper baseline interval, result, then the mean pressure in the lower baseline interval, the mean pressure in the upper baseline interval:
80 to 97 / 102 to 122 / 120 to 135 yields 2.5 min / 9.91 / 14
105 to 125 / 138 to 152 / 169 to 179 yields -2.7 min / 11.3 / 10.9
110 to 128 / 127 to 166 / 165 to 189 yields -3.2 min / 12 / 9.88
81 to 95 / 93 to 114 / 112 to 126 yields 1.0 min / 9.85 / 11.9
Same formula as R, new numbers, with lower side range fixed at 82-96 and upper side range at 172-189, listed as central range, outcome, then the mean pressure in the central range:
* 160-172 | -0.103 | 10.5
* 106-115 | -0.079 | 10.5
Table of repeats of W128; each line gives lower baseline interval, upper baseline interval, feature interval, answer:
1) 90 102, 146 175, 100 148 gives -0.22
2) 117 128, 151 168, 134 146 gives -0.24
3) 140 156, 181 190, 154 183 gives -0.08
